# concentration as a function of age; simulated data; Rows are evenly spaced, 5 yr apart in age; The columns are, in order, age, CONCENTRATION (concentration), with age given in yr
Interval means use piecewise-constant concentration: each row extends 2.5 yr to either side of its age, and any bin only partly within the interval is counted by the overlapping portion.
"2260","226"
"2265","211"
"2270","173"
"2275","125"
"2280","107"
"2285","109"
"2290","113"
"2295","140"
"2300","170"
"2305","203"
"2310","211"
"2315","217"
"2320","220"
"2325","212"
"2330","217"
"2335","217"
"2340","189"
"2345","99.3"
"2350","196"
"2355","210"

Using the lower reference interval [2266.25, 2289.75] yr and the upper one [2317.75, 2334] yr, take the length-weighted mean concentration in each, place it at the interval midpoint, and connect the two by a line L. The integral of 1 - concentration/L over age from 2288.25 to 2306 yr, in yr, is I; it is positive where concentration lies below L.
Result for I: 1.3 yr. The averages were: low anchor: 131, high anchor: 216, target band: 154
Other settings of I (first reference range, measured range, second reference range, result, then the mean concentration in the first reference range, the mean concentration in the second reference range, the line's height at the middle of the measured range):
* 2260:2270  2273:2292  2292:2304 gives 7.10 yr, 205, 159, 181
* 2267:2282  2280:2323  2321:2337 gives 2.41 yr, 138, 216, 177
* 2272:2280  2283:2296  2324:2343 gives 2.15 yr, 122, 206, 142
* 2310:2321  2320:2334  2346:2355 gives -0.68 yr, 217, 184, 206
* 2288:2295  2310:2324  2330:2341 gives -3.65 yr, 123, 208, 172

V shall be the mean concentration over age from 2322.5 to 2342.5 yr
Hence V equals 209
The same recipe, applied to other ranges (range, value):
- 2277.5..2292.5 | 110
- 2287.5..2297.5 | 126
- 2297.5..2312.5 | 195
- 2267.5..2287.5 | 128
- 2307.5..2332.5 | 215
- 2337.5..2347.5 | 144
